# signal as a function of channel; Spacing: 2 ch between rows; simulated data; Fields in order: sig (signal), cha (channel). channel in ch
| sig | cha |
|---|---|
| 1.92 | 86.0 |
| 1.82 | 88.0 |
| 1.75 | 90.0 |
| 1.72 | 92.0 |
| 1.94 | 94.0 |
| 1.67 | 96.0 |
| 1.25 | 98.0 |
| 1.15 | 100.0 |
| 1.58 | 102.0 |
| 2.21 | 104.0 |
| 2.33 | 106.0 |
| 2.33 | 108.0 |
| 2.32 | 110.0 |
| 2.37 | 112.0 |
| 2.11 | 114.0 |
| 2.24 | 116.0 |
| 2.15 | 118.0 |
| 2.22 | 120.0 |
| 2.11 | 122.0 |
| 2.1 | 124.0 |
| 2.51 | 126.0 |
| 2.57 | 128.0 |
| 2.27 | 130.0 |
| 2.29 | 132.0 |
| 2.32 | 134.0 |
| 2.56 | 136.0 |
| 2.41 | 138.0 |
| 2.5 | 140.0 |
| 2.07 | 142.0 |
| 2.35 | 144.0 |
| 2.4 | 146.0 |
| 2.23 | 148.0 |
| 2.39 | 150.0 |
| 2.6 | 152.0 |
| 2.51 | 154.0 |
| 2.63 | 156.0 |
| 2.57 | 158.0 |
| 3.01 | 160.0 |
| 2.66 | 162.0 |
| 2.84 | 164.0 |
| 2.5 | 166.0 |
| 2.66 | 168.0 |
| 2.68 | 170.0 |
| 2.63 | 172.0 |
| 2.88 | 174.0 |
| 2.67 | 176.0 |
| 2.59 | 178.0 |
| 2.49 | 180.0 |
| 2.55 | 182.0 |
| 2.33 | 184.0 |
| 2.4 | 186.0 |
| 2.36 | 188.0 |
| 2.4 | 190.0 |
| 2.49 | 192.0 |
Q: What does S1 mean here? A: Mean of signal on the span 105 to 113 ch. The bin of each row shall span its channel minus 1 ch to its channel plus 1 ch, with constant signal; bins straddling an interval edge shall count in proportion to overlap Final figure 2.34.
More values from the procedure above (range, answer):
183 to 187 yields 2.37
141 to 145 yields 2.21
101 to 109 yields 2.11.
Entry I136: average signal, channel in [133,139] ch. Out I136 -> 2.43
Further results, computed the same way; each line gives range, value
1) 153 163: 2.68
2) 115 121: 2.2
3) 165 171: 2.61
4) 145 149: 2.31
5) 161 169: 2.67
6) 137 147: 2.35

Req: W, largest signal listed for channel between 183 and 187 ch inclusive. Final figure 2.4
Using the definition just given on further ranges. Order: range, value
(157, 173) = 3.01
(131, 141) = 2.56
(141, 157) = 2.63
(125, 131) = 2.57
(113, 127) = 2.51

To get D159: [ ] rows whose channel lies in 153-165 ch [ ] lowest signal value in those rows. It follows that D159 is 2.51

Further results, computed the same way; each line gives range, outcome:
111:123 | 2.11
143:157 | 2.23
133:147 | 2.07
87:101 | 1.15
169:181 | 2.49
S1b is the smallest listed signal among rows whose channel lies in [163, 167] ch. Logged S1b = 2.5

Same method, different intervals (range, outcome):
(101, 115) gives 1.58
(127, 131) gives 2.27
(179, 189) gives 2.33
